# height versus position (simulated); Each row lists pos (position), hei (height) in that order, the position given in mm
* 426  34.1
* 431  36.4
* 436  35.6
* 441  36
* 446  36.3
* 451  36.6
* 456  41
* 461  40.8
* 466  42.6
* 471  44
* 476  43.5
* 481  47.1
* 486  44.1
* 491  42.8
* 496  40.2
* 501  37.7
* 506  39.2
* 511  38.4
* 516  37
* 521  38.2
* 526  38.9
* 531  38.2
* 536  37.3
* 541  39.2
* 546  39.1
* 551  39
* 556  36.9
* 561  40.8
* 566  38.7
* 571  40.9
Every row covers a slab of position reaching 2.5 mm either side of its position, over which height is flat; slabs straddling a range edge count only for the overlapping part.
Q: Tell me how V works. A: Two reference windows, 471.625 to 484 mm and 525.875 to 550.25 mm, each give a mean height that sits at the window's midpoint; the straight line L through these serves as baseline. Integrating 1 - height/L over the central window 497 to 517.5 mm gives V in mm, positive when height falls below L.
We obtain 1.8 mm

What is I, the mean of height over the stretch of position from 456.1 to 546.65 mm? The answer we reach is 40.5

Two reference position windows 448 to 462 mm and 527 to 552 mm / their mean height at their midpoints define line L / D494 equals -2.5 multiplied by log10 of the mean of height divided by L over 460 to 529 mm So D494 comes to -0.06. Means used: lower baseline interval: 39.2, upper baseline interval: 38.6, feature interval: 41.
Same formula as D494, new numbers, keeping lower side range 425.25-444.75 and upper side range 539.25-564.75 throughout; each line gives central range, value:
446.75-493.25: -0.15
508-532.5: 0.00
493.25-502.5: -0.05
